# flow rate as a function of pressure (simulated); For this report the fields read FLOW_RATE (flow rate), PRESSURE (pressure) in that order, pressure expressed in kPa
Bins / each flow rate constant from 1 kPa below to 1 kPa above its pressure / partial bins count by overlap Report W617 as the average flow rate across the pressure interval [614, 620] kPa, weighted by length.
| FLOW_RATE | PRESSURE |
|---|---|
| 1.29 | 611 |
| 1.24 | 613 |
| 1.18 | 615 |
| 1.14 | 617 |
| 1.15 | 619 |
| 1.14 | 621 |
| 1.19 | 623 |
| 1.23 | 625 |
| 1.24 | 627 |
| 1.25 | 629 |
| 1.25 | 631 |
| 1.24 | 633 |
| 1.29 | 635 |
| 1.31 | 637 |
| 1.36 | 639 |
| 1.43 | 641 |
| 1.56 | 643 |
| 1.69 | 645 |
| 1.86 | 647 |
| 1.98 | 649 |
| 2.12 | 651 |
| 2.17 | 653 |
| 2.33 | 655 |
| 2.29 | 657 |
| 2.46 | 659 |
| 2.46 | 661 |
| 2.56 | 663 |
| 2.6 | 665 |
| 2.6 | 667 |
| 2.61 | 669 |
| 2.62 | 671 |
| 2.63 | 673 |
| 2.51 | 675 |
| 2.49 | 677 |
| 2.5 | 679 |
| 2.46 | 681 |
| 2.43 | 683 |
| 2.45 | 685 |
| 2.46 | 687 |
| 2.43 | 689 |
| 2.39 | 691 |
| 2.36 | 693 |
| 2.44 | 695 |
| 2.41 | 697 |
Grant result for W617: 1.16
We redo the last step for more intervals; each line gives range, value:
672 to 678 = 2.54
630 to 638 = 1.27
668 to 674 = 2.62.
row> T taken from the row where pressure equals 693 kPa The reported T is 2.36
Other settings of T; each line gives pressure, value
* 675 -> 2.51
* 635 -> 1.29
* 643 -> 1.56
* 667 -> 2.6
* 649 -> 1.98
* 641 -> 1.43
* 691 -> 2.39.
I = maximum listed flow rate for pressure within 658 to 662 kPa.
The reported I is 2.46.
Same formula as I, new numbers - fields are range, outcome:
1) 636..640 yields 1.36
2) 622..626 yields 1.23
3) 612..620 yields 1.24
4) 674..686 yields 2.51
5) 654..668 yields 2.6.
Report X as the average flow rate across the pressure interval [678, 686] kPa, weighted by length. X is 2.46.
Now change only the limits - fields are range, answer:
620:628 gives 1.2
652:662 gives 2.34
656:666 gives 2.47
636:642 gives 1.37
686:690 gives 2.45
